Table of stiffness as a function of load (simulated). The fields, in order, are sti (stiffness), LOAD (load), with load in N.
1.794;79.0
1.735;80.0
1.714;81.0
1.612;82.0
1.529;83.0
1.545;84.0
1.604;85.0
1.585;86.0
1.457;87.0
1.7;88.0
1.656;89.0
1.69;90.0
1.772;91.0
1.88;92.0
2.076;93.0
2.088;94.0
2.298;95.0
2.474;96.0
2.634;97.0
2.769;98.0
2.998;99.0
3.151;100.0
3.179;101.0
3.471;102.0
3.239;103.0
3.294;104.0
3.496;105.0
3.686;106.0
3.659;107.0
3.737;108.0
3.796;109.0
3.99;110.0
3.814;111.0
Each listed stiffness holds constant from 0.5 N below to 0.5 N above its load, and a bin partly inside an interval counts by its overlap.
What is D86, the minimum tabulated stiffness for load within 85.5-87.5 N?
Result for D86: 1.457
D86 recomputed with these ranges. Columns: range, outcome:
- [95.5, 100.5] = 2.474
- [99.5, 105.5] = 3.151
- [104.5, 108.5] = 3.496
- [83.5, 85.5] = 1.545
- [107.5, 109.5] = 3.737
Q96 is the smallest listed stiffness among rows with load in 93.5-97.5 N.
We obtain 2.088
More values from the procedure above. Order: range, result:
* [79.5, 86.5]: 1.529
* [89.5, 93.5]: 1.69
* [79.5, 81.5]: 1.714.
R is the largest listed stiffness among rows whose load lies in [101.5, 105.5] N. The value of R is 3.496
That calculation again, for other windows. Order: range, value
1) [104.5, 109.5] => 3.796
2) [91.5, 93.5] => 2.076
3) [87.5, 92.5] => 1.88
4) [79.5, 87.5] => 1.735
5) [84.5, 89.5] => 1.7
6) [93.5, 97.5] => 2.634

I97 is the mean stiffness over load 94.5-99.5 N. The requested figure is 2.63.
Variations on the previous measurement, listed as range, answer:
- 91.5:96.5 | 2.16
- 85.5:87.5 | 1.52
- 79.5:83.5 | 1.65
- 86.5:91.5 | 1.66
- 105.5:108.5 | 3.69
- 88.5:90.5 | 1.67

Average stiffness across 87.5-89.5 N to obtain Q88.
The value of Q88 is 1.68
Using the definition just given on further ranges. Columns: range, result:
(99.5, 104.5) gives 3.27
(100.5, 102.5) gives 3.33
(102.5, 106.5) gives 3.43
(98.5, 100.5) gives 3.07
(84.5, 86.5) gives 1.59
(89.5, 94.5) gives 1.9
